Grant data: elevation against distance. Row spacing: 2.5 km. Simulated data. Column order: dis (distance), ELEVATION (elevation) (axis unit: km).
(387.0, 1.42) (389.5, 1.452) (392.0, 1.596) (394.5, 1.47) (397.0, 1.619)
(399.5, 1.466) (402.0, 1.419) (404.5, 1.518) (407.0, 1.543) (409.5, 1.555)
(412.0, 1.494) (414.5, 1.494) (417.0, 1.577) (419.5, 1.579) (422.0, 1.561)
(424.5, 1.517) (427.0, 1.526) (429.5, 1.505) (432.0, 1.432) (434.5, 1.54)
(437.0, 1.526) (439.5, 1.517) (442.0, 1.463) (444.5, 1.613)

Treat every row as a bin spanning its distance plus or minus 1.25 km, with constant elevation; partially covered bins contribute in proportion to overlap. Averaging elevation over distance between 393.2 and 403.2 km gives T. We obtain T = 1.49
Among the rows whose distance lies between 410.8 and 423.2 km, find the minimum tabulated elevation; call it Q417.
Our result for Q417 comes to 1.494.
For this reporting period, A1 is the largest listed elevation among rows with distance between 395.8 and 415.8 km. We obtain 1.619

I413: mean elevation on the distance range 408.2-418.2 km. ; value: 1.53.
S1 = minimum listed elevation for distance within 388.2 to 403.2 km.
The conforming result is 1.419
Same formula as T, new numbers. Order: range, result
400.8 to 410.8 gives 1.51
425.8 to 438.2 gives 1.51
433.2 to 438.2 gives 1.53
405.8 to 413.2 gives 1.53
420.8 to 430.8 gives 1.53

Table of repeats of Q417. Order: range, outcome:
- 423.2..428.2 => 1.517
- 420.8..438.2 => 1.432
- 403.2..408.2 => 1.518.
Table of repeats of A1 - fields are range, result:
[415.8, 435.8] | 1.579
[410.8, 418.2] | 1.577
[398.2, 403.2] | 1.466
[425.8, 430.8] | 1.526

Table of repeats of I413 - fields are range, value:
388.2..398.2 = 1.53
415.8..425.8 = 1.56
